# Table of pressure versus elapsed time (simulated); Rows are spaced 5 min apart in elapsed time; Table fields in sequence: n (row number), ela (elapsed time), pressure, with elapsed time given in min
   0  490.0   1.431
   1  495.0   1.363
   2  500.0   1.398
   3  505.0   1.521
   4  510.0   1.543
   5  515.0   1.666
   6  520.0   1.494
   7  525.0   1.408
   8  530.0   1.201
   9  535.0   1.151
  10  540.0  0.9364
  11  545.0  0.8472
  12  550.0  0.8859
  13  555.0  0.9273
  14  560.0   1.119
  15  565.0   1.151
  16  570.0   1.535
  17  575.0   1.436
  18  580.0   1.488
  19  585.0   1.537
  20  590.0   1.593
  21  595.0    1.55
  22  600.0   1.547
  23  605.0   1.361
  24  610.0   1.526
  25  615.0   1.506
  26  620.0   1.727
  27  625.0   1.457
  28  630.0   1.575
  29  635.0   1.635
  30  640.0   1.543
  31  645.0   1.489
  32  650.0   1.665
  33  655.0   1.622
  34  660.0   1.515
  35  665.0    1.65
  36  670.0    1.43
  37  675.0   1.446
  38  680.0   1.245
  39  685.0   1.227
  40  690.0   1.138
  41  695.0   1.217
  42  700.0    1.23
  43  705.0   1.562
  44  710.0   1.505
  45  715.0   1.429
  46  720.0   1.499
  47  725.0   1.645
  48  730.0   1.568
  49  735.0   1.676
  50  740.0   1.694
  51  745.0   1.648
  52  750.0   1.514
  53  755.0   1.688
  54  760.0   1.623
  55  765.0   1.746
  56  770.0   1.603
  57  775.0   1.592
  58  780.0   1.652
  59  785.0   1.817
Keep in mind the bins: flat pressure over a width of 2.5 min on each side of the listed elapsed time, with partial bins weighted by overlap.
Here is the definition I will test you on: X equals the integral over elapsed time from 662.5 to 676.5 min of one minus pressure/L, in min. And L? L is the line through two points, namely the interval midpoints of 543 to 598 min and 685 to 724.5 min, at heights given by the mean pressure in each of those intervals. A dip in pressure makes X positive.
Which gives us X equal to -1.69 min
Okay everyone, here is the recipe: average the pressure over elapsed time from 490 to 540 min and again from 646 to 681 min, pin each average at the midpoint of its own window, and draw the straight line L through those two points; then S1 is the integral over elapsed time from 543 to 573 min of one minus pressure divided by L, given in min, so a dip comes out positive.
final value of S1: 7.2 min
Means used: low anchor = 1.39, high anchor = 1.52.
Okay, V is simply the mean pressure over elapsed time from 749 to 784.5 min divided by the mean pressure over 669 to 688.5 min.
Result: 1.25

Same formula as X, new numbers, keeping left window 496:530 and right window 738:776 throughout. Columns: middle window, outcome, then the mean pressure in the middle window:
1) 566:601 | 0.33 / 1.51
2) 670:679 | 1.00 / 1.41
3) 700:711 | 0.94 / 1.47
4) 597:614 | 0.62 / 1.48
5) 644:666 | -0.27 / 1.59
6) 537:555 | 7.16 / 0.902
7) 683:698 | 3.77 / 1.19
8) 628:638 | -0.30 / 1.6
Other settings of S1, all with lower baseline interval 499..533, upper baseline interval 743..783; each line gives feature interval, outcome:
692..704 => 2.47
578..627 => -0.29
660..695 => 4.81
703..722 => 1.22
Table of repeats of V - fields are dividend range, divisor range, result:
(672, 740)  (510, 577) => 1.17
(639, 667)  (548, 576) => 1.36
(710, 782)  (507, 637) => 1.17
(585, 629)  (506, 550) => 1.21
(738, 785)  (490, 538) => 1.17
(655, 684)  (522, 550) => 1.33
